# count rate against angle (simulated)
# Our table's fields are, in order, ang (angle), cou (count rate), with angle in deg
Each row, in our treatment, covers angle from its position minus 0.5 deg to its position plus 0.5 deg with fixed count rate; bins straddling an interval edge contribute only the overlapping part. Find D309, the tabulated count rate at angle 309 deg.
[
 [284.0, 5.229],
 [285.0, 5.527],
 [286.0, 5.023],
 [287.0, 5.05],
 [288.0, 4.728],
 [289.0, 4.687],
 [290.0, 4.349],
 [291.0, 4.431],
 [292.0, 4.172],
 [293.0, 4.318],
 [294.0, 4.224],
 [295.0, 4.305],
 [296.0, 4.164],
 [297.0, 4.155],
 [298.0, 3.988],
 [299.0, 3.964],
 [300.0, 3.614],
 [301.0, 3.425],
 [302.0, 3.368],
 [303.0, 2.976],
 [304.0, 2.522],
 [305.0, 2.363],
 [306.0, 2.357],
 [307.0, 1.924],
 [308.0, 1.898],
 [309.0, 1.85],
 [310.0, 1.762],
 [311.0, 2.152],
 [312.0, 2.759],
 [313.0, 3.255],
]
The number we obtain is 1.85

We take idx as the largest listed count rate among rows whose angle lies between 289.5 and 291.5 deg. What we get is 4.431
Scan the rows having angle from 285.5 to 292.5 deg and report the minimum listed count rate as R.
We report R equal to 4.172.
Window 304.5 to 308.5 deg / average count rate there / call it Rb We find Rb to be 2.14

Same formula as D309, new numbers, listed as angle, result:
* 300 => 3.614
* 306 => 2.357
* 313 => 3.255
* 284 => 5.229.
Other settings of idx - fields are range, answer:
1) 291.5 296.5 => 4.318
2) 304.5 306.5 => 2.363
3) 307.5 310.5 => 1.898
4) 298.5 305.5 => 3.964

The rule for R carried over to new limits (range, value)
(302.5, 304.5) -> 2.522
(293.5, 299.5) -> 3.964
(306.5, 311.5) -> 1.762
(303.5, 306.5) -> 2.357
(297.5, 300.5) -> 3.614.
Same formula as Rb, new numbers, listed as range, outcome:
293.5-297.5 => 4.21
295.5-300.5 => 3.98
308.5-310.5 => 1.81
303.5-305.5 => 2.44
